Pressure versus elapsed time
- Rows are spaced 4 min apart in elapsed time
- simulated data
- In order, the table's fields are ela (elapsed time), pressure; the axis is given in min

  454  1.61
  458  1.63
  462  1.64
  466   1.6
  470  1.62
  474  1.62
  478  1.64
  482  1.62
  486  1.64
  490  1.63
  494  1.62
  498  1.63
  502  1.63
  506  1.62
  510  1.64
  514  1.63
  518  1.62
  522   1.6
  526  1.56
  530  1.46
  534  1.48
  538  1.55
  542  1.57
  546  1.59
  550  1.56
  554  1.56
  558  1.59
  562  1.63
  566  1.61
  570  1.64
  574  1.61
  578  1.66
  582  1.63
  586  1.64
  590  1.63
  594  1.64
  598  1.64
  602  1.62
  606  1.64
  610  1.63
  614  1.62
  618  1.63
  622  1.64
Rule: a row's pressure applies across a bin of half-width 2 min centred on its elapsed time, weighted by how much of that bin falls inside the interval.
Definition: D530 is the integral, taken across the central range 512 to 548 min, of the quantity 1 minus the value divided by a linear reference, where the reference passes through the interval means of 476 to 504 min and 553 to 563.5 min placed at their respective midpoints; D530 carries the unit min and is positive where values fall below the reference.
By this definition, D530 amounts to 1.06 min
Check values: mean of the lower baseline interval 1.63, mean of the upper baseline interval 1.59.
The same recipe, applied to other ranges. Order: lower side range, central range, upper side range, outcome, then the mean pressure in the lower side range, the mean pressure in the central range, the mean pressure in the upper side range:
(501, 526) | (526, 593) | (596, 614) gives 1.5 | 1.62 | 1.59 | 1.63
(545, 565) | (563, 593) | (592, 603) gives -0.4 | 1.59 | 1.63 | 1.63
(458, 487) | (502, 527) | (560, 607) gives 0.2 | 1.63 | 1.62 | 1.63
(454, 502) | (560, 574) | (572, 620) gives 0.1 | 1.63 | 1.62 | 1.63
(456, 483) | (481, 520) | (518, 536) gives -1.3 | 1.62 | 1.63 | 1.54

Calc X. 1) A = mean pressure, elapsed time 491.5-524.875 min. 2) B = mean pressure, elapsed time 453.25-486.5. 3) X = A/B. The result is 1.00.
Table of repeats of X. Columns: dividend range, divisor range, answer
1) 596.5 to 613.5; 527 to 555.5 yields 1.06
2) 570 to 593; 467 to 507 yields 1.01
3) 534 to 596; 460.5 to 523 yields 0.99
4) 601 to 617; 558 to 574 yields 1.01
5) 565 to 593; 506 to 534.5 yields 1.03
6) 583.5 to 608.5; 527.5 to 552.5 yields 1.06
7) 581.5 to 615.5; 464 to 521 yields 1.00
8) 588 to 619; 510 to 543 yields 1.04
